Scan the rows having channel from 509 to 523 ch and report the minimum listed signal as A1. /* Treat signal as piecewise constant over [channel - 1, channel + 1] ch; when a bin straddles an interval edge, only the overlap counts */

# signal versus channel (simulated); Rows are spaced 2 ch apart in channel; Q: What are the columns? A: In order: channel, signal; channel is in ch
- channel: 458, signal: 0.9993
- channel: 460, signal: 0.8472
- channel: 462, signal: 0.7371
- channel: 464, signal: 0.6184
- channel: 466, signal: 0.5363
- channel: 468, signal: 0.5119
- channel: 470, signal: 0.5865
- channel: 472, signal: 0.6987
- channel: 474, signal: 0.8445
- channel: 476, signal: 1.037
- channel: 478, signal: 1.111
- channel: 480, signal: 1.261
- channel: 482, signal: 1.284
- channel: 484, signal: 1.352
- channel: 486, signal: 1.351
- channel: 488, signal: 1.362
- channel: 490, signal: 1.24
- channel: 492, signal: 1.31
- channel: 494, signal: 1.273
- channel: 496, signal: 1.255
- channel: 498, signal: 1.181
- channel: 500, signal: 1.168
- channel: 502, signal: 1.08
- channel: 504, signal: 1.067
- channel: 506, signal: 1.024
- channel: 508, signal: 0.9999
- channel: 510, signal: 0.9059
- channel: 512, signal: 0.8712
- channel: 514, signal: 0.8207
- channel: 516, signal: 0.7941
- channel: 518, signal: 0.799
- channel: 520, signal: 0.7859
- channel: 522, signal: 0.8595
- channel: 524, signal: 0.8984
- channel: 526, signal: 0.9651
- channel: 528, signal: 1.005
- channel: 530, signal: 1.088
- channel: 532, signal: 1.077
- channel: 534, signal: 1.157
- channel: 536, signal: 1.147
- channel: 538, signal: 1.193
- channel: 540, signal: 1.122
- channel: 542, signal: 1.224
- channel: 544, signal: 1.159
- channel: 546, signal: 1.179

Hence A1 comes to 0.7859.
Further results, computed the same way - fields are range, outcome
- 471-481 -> 0.6987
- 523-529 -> 0.8984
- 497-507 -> 1.024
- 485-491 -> 1.24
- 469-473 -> 0.5865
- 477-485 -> 1.111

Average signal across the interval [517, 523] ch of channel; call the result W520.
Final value 0.815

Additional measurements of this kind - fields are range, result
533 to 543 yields 1.17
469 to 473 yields 0.643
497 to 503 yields 1.14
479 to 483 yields 1.27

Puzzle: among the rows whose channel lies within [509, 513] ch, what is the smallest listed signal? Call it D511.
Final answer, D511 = 0.8712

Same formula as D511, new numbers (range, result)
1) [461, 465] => 0.6184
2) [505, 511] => 0.9059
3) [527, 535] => 1.005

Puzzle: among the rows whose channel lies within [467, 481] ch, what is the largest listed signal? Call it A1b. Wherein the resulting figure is 1.261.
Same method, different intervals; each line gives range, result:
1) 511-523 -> 0.8712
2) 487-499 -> 1.362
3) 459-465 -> 0.8472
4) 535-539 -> 1.193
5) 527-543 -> 1.224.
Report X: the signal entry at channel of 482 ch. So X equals 1.284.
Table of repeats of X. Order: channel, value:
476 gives 1.037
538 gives 1.193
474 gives 0.8445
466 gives 0.5363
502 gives 1.08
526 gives 0.9651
